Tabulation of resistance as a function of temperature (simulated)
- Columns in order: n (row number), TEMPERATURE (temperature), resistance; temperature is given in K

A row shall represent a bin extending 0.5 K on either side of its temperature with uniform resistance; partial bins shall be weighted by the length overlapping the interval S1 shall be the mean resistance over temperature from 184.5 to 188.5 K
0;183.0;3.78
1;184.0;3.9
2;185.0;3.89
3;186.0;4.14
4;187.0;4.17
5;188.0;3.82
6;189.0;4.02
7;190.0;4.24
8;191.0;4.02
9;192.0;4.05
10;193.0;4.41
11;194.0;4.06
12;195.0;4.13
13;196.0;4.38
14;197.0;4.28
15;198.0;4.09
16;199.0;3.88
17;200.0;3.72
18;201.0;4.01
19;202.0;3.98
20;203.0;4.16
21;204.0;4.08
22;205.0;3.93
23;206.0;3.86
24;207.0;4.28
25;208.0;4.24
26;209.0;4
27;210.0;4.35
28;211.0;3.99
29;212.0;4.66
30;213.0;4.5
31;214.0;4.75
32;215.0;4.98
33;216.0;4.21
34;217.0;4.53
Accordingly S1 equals 4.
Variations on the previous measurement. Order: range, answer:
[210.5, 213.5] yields 4.38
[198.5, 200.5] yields 3.8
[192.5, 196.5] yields 4.24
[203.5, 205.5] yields 4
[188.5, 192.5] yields 4.08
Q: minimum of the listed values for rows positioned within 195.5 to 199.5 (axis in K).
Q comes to 3.88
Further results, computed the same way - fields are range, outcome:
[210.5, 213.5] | 3.99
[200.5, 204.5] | 3.98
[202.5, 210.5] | 3.86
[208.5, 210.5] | 4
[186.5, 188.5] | 3.82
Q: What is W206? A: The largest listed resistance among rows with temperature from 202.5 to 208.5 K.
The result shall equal 4.28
